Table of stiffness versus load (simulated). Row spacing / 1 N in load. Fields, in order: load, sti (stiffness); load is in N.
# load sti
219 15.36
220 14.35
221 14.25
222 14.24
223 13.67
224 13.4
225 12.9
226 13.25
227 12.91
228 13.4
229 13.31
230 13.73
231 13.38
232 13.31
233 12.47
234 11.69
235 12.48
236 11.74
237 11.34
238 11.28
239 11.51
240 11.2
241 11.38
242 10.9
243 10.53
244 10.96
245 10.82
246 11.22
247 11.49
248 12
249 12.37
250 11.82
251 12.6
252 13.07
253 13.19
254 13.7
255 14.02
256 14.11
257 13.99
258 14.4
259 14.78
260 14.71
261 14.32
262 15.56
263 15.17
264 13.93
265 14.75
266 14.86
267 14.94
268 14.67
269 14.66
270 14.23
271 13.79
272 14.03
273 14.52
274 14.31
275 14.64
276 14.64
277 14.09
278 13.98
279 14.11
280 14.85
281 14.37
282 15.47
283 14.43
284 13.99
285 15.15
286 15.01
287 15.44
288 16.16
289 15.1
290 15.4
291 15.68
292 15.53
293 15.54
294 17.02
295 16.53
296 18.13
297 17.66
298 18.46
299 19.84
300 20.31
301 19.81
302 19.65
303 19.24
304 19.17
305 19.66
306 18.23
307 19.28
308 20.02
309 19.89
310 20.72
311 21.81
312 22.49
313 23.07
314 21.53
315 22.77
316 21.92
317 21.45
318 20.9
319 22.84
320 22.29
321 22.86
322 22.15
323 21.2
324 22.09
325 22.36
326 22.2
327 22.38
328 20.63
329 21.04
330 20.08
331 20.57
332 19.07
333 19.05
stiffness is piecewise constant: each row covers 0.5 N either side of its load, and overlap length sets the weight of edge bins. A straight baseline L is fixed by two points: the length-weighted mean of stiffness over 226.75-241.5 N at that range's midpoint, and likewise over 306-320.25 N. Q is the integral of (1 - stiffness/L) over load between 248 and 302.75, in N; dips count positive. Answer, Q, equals 6.1 N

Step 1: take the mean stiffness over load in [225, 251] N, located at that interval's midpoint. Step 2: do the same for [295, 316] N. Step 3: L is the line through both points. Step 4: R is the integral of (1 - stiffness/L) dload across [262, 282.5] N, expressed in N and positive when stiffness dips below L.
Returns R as 2.0 N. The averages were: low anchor 12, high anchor 20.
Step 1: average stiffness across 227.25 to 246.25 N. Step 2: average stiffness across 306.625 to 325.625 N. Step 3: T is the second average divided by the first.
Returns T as 1.8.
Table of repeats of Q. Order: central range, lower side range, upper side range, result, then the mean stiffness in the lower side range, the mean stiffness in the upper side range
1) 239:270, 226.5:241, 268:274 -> 0.65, 12.4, 14.3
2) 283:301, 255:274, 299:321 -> 1.78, 14.5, 20.8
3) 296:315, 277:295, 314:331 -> -1.40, 15.1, 21.8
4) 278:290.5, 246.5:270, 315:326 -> 1.72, 13.9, 22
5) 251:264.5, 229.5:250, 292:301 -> -0.42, 11.8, 17.9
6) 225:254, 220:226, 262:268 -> 4.04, 13.7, 14.8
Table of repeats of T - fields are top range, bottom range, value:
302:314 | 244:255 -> 1.66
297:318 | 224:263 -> 1.60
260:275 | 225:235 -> 1.12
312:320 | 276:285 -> 1.53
